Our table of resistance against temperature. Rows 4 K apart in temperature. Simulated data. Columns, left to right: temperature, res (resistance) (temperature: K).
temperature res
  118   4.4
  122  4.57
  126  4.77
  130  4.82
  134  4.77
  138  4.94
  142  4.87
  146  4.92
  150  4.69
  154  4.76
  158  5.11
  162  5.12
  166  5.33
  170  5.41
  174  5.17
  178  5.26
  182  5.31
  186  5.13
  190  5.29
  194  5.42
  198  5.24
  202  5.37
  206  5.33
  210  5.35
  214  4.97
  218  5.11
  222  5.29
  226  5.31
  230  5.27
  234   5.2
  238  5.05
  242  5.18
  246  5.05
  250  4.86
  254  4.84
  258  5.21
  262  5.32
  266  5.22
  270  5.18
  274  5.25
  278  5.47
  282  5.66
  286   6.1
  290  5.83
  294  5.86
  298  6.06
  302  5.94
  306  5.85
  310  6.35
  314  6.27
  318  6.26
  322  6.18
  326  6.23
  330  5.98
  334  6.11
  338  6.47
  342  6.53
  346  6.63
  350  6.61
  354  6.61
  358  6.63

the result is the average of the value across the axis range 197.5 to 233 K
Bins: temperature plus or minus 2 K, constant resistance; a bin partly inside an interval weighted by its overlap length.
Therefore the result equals 5.25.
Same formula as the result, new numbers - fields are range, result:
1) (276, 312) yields 5.9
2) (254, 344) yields 5.86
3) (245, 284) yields 5.21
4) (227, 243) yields 5.18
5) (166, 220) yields 5.26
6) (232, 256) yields 5.03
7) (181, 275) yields 5.2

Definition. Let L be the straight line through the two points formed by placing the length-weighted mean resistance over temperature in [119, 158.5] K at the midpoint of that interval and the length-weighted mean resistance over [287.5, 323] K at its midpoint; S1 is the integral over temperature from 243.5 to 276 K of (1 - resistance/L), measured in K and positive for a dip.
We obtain 3.4 K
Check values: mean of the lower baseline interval 4.8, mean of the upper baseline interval 6.06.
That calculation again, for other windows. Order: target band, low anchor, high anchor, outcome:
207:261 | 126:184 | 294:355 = 4.4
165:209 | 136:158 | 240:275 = -3.0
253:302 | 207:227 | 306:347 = 2.3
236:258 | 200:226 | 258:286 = 1.3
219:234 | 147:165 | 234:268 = -0.6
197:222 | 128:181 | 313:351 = 0.9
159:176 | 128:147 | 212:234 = -0.9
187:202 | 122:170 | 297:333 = -0.1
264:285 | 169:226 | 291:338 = 1.5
